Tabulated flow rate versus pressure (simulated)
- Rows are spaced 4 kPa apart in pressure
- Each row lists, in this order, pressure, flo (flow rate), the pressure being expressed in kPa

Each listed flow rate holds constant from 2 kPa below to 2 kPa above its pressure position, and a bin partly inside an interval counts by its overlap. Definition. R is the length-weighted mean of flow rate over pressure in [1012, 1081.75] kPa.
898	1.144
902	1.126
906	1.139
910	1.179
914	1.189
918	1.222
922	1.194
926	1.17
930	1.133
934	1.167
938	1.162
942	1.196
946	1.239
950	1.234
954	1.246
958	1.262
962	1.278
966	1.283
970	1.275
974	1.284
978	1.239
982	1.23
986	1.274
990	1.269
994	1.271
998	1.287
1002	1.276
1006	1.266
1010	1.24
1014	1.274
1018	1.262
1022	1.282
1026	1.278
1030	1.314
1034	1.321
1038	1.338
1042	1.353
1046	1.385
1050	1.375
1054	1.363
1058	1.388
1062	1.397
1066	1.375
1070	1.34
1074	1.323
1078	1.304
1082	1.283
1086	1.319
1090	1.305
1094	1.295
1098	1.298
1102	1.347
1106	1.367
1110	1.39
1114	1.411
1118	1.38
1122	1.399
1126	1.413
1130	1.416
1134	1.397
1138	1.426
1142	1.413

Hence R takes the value 1.33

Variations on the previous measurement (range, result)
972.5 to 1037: 1.27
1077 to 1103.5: 1.31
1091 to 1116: 1.35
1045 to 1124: 1.35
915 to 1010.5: 1.24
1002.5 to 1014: 1.26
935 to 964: 1.23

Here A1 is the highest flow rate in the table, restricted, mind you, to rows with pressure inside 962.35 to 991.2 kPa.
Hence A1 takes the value 1.284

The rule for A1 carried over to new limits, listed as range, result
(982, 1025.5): 1.287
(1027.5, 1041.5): 1.338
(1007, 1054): 1.385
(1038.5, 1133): 1.416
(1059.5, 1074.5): 1.397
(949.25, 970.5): 1.283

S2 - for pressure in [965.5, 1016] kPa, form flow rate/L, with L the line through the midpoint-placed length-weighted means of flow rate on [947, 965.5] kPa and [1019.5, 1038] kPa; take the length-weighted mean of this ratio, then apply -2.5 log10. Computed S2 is 0.01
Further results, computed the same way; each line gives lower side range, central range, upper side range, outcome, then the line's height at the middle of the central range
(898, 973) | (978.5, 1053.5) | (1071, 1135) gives -0.02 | 1.28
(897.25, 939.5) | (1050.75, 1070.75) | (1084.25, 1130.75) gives -0.05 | 1.31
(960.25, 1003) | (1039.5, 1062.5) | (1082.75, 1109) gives -0.06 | 1.3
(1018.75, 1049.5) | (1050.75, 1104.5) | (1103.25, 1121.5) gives 0.02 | 1.36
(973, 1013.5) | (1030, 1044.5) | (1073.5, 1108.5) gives -0.04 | 1.29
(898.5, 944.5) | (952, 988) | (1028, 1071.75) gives -0.02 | 1.24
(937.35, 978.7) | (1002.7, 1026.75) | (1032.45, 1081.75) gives 0.03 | 1.31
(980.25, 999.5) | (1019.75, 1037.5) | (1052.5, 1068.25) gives 0.02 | 1.33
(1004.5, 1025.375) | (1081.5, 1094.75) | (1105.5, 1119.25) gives 0.05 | 1.36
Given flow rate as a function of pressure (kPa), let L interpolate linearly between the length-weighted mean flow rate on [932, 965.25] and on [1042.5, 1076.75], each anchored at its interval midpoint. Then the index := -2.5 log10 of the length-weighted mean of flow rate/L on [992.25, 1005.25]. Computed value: 0.010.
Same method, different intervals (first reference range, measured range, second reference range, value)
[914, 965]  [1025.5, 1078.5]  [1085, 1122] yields -0.036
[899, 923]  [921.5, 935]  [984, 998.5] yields 0.029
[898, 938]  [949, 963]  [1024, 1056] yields -0.029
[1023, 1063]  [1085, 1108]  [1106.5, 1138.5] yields 0.050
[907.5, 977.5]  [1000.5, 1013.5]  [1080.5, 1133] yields 0.010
